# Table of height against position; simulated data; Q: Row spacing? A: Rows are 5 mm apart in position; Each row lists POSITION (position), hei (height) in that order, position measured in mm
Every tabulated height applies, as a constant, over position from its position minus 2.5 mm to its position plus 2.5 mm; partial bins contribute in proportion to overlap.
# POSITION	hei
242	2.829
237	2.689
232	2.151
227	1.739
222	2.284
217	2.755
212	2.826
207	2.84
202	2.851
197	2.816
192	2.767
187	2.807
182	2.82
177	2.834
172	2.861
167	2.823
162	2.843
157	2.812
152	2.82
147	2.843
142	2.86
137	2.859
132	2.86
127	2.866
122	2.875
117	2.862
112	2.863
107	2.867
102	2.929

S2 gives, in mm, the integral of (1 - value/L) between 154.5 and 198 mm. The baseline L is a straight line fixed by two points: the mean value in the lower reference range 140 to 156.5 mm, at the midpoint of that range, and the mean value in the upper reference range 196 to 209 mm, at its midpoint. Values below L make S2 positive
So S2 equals 0.26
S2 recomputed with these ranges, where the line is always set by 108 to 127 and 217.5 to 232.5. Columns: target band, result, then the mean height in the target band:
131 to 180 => -4.4 mm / 2.84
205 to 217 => -3.1 mm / 2.82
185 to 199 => -2.6 mm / 2.8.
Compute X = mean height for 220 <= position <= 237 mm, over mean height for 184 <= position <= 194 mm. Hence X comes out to 0.77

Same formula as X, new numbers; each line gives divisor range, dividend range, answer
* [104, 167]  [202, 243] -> 0.88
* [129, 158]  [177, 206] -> 0.99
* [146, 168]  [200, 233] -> 0.88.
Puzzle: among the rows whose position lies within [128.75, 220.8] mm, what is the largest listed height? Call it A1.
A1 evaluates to 2.861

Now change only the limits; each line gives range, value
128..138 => 2.86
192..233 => 2.851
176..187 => 2.834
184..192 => 2.807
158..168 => 2.843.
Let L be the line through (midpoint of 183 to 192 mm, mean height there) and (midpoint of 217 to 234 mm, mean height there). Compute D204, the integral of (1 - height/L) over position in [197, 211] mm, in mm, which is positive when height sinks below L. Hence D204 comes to -1.8 mm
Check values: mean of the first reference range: 2.8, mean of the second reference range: 2.16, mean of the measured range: 2.84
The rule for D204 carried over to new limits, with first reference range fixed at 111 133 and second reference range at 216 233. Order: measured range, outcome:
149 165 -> -1.2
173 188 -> -2.1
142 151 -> -0.5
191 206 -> -2.9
